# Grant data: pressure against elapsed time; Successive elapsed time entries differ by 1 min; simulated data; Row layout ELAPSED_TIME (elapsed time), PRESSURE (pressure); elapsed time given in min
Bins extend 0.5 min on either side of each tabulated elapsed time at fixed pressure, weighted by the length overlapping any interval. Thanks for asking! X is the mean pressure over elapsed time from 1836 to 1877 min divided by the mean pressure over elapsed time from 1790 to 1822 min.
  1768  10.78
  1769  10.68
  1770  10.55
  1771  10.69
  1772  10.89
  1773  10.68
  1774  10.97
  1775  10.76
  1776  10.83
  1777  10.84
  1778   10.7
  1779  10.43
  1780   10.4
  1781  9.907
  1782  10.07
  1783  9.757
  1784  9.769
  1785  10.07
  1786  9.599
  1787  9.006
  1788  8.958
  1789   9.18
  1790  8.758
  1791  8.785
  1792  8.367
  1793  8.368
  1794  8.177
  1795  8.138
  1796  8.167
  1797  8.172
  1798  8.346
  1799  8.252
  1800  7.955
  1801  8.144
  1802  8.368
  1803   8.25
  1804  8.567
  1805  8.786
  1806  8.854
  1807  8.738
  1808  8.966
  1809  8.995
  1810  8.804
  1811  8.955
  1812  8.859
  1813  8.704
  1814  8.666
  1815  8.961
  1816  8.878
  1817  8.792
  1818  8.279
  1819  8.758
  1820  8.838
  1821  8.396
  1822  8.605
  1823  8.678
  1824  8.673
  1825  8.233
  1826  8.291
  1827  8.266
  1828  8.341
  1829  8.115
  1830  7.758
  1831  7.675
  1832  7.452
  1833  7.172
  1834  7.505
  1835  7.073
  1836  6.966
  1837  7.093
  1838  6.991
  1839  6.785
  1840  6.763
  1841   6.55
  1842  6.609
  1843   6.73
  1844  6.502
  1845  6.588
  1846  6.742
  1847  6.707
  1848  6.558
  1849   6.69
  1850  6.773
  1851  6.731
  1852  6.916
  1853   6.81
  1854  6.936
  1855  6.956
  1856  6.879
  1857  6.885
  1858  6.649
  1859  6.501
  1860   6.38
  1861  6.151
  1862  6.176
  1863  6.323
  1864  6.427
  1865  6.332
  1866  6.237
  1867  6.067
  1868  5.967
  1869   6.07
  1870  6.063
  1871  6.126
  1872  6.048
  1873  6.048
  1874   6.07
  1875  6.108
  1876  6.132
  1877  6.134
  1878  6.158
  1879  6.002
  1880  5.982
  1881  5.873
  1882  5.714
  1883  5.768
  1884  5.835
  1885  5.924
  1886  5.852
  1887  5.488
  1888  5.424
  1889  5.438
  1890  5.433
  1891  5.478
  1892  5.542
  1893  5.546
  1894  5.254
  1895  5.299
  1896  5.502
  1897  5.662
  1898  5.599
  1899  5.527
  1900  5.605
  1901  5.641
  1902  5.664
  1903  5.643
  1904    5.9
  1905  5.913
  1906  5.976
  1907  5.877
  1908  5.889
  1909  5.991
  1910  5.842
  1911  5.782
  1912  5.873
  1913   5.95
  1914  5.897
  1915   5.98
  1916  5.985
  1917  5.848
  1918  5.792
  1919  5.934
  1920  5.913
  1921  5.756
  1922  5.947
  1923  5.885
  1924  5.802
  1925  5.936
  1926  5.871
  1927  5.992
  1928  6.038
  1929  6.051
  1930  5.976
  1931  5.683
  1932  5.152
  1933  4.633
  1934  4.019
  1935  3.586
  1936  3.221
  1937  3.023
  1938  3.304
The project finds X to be 0.8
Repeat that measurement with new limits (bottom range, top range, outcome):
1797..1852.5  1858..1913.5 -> 0.75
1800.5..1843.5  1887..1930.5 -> 0.71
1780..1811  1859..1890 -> 0.68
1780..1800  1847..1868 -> 0.73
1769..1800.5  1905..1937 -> 0.58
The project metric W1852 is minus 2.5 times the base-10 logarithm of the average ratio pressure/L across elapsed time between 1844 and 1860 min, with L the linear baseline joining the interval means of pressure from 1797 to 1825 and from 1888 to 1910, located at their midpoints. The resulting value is 0.08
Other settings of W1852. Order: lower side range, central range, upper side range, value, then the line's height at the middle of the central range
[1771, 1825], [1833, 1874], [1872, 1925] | 0.11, 7.28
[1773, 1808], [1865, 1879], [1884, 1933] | 0.12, 6.81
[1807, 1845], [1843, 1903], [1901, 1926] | 0.13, 6.85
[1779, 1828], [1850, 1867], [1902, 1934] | 0.12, 7.35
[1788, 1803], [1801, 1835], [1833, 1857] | -0.10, 7.68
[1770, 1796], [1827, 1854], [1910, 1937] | 0.14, 8.02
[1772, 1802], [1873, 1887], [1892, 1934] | 0.13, 6.69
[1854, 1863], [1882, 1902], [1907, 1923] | 0.11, 6.17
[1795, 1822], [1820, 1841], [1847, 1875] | -0.01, 7.68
